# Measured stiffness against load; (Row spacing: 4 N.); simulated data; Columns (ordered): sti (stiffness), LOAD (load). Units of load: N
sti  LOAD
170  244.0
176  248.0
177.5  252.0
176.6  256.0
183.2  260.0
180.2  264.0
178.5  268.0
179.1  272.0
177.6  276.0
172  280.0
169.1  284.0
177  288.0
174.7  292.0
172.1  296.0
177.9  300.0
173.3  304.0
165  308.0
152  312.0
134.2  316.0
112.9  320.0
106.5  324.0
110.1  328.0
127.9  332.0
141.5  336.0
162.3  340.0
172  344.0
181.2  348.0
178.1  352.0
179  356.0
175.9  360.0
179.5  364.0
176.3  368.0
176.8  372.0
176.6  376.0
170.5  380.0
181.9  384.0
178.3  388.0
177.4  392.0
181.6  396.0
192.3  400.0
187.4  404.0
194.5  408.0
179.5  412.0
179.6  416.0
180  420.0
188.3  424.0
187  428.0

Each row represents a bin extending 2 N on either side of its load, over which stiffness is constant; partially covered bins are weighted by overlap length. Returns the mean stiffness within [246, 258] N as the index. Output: 177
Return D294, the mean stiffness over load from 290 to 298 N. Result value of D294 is 173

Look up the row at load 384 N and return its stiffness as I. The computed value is 181.9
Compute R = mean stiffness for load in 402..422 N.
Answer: 184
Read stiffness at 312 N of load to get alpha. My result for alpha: 152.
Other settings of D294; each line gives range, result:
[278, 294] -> 173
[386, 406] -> 183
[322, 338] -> 122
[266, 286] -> 175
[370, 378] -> 177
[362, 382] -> 176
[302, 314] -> 163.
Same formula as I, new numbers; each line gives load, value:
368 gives 176.3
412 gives 179.5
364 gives 179.5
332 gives 127.9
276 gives 177.6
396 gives 181.6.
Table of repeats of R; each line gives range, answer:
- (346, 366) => 179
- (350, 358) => 179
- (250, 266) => 179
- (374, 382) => 174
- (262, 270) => 179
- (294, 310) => 172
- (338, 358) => 175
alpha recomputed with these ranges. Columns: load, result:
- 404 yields 187.4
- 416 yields 179.6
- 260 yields 183.2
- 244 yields 170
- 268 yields 178.5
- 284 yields 169.1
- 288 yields 177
